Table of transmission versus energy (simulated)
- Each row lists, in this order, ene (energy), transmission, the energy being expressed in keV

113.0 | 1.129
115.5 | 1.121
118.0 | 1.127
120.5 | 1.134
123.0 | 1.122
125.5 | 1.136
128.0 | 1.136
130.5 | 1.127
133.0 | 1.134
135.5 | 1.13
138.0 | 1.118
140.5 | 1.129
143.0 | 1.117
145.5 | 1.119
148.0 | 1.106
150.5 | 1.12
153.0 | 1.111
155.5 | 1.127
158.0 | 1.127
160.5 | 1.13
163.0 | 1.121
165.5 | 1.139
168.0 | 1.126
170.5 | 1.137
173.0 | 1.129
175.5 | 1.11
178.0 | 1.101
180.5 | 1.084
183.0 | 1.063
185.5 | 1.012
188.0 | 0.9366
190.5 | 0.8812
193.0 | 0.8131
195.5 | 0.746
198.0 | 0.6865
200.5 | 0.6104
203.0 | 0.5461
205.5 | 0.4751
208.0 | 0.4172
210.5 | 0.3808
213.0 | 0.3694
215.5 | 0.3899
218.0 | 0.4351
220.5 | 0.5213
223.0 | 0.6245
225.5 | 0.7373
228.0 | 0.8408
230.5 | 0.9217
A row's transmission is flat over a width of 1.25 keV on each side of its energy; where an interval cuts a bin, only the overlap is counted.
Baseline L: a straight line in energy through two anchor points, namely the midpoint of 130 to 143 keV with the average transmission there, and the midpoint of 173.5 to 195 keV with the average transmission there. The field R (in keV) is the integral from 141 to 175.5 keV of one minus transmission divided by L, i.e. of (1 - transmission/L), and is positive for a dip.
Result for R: -1.9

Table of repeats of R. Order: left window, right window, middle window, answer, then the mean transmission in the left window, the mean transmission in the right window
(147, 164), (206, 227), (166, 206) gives -4.9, 1.12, 0.488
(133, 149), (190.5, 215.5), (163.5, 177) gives -4.2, 1.12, 0.568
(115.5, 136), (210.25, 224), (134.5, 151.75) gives -2.0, 1.13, 0.456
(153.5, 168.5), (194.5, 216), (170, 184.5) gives -3.2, 1.13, 0.515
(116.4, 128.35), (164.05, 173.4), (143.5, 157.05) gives 0.2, 1.13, 1.13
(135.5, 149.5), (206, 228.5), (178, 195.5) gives -4.5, 1.12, 0.512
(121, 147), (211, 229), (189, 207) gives 0.6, 1.13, 0.548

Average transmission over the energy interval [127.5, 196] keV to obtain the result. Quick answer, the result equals 1.08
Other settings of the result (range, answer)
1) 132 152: 1.12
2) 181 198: 0.9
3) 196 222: 0.492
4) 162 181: 1.12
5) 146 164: 1.12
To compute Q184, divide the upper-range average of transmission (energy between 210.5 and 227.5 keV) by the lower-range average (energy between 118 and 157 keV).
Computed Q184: 0.5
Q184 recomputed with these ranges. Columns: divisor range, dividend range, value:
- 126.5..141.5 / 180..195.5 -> 0.83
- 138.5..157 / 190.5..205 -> 0.61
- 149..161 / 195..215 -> 0.46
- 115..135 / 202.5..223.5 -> 0.40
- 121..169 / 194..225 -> 0.47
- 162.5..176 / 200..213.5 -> 0.41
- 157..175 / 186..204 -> 0.67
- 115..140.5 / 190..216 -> 0.51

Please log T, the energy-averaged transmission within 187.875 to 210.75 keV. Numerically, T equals 0.647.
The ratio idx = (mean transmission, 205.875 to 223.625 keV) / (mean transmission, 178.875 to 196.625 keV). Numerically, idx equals 0.5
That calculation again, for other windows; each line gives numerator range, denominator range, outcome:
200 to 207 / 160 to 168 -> 0.47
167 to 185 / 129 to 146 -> 0.98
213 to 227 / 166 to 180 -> 0.47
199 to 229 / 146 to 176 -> 0.47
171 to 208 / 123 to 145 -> 0.76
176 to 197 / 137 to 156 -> 0.86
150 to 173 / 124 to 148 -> 1.00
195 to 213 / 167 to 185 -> 0.48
